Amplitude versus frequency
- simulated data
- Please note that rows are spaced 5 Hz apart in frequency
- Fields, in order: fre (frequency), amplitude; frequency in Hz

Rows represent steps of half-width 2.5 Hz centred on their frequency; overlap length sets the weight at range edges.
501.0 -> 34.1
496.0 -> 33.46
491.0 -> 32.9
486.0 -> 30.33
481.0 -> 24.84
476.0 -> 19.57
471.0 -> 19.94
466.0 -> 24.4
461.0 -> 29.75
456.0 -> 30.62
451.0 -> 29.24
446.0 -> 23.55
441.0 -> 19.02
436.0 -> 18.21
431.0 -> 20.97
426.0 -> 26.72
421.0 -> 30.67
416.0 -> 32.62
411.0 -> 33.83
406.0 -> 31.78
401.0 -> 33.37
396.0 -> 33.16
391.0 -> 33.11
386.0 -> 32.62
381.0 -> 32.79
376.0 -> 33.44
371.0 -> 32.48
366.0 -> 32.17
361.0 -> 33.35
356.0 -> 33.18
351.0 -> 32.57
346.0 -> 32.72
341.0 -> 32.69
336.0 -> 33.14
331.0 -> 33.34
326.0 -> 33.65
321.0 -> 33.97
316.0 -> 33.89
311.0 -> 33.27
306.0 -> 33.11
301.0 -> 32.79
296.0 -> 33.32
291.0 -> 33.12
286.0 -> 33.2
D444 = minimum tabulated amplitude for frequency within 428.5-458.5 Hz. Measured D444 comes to 18.21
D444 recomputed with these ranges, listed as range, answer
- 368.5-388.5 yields 32.48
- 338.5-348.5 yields 32.69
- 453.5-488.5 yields 19.57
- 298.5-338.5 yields 32.79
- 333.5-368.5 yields 32.17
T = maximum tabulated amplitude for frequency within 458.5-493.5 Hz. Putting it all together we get 32.9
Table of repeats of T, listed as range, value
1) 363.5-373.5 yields 32.48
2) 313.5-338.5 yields 33.97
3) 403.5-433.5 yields 33.83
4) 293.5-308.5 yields 33.32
